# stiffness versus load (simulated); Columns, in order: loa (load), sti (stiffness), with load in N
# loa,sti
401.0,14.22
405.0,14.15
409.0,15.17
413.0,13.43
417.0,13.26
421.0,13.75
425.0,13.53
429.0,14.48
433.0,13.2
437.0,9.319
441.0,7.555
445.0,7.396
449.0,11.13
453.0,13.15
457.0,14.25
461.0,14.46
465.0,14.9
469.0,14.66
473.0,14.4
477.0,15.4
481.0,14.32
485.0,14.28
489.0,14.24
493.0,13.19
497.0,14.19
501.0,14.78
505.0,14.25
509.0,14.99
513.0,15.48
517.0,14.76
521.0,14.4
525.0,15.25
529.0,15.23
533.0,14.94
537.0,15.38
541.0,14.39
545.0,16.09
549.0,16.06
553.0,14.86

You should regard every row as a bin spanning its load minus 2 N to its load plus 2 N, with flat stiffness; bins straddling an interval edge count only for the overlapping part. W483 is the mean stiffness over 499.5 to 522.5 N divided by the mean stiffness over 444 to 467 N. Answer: 1.16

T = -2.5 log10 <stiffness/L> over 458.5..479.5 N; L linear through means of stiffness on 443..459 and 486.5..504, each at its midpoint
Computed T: -0.175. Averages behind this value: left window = 11.5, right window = 14.1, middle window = 14.7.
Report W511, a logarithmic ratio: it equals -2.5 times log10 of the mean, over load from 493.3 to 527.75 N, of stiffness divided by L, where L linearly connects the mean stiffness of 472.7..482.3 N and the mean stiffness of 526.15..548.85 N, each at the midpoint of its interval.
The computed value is 0.03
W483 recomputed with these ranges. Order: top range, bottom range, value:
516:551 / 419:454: 1.33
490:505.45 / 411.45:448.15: 1.20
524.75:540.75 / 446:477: 1.10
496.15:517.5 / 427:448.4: 1.41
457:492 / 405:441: 1.12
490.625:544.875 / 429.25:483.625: 1.16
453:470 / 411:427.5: 1.06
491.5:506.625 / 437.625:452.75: 1.52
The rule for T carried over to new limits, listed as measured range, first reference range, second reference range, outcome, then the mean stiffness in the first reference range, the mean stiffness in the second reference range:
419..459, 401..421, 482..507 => 0.19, 14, 14.2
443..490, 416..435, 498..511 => 0.05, 13.7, 14.6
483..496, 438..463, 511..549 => -0.06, 11.2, 15.2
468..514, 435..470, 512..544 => -0.08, 11.8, 15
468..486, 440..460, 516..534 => -0.18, 11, 14.9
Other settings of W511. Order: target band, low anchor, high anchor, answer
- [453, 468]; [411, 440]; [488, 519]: -0.06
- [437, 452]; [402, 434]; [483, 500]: 0.47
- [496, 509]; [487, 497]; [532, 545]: -0.03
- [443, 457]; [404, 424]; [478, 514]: 0.26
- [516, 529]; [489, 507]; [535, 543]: -0.02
